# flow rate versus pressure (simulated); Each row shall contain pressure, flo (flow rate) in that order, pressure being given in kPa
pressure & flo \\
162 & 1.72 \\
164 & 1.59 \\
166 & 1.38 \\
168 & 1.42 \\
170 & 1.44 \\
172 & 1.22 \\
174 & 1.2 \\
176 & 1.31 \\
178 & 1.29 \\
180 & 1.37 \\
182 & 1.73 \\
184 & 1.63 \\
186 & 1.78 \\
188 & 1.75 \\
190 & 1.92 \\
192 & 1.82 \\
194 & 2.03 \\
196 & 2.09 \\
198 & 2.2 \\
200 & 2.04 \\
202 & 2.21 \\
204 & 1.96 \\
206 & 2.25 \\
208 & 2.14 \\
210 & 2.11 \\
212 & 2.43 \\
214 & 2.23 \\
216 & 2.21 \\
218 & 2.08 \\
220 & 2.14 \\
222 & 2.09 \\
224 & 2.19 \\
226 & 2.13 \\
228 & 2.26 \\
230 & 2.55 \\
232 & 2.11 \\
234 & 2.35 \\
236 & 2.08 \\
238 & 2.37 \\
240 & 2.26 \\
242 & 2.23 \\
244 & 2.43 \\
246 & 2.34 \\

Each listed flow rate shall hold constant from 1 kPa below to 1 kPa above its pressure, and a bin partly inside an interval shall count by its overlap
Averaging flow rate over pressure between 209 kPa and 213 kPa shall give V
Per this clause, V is 2.27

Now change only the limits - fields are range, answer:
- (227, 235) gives 2.32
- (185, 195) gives 1.86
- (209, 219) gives 2.21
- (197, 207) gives 2.13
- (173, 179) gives 1.27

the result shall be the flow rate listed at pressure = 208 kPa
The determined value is 2.14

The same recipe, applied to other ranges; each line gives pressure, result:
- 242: 2.23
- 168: 1.42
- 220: 2.14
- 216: 2.21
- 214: 2.23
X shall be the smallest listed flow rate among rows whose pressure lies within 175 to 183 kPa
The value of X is 1.29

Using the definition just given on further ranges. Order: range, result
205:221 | 2.08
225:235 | 2.11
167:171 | 1.42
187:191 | 1.75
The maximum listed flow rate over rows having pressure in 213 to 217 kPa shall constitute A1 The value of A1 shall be 2.23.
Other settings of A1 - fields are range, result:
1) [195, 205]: 2.21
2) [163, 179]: 1.59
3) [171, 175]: 1.22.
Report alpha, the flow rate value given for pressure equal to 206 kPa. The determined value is 2.25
